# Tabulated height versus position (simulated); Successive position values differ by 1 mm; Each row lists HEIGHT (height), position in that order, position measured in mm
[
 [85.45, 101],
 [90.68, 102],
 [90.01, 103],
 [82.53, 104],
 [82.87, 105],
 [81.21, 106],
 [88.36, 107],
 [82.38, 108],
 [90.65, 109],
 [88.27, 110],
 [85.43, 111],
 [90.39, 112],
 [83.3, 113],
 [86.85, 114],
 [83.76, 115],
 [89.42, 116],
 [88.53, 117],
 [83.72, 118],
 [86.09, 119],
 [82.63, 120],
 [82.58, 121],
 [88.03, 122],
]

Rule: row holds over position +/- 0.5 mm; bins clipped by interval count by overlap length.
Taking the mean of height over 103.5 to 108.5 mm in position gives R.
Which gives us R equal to 83.5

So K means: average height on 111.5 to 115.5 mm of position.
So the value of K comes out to 86.1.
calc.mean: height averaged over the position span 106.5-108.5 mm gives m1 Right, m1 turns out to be 85.4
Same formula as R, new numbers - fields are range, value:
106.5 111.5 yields 87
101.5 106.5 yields 85.5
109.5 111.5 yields 86.8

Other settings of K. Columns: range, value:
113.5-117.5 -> 87.1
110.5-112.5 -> 87.9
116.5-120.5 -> 85.2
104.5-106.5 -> 82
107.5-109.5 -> 86.5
